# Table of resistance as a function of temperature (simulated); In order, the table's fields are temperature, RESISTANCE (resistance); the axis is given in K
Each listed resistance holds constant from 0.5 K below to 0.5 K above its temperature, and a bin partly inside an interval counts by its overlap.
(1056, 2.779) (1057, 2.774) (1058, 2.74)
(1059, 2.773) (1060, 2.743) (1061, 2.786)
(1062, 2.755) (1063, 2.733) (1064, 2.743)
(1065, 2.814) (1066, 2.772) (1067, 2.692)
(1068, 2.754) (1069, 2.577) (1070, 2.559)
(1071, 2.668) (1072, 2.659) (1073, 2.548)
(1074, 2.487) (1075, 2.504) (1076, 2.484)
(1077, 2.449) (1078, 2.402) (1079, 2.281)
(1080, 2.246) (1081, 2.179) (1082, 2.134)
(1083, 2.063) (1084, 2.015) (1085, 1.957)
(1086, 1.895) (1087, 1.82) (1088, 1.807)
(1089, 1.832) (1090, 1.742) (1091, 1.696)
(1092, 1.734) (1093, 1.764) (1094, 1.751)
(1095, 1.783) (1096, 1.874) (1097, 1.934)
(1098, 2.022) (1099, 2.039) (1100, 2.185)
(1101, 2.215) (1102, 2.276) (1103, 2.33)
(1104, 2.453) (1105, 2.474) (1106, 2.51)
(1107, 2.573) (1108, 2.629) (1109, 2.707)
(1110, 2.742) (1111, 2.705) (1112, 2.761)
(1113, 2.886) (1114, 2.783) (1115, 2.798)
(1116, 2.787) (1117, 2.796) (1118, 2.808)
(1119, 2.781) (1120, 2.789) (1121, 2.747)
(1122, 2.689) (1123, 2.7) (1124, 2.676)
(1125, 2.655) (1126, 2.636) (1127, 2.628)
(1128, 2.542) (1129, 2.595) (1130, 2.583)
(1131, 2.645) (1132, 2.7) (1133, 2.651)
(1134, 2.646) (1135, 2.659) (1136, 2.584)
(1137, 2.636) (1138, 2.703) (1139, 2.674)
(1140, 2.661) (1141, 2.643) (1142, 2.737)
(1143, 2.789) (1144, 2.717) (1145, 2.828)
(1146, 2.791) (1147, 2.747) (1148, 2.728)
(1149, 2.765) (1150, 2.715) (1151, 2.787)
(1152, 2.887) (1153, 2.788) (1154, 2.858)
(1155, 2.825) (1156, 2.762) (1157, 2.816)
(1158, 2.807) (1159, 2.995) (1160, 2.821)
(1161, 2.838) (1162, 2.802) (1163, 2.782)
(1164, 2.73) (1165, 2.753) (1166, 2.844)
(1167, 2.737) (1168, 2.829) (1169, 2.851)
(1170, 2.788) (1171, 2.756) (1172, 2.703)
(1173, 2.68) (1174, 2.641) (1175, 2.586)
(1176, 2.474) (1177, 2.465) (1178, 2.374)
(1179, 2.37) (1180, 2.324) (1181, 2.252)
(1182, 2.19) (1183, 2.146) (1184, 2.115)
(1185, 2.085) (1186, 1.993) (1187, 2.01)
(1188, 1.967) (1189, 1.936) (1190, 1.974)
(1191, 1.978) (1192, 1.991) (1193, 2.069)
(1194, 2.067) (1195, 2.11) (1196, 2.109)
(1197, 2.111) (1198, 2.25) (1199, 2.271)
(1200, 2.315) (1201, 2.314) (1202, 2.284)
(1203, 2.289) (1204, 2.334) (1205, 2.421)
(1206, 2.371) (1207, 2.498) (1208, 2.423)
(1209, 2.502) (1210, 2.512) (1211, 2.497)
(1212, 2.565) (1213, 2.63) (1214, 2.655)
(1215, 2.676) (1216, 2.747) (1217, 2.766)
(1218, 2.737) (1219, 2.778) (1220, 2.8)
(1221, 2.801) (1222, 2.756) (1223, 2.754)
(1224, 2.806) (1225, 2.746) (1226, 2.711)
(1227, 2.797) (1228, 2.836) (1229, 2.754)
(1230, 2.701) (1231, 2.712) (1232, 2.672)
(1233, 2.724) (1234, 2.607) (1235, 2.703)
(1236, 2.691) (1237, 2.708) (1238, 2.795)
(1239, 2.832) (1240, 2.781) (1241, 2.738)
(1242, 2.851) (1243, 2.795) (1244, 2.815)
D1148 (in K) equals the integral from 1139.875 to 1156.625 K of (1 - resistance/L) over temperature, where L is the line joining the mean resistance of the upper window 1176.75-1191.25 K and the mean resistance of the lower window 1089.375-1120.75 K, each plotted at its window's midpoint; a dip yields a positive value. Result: -3.9 K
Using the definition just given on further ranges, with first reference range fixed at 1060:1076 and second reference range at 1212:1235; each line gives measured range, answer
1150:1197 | 3.8 K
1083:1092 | 2.8 K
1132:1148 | 0.0 K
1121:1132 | 0.2 K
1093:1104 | 2.6 K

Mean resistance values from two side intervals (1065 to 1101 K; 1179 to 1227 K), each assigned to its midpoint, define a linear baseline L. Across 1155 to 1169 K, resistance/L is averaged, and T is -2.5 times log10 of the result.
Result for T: -0.21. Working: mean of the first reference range 2.19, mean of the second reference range 2.38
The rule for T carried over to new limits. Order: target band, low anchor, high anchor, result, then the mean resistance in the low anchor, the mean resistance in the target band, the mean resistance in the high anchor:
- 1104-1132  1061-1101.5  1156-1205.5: -0.16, 2.25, 2.69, 2.42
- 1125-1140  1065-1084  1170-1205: -0.12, 2.47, 2.64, 2.26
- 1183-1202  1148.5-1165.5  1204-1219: 0.25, 2.81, 2.1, 2.57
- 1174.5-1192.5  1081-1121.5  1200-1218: 0.13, 2.29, 2.18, 2.5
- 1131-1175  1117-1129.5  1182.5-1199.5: -0.14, 2.69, 2.75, 2.07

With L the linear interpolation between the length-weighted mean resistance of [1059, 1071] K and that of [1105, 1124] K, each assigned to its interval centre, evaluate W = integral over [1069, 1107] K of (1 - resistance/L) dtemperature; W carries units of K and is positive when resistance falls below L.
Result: 7.8 K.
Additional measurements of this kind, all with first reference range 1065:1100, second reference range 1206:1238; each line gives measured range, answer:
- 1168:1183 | -0.1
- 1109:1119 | -2.1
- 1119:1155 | -4.9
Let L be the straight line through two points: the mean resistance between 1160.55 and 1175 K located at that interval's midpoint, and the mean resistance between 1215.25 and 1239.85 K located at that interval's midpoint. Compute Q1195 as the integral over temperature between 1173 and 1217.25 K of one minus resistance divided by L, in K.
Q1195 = 7.1 K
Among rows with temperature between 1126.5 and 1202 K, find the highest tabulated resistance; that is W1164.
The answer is 2.995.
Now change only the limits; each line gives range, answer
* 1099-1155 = 2.887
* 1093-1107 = 2.573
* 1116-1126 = 2.808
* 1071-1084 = 2.668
